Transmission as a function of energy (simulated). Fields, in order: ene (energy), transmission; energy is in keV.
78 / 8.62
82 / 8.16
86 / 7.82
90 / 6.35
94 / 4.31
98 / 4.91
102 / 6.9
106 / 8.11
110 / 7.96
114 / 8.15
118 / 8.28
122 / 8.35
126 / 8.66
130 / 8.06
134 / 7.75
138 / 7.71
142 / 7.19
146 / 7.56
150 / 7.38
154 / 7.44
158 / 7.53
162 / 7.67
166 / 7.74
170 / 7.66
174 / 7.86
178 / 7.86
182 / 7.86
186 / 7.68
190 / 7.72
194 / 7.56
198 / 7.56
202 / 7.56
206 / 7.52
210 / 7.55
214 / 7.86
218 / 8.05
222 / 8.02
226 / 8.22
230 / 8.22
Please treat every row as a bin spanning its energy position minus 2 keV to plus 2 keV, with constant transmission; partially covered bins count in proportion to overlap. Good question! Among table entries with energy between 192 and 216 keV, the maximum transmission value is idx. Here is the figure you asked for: 7.86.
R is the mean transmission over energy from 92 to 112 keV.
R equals 6.44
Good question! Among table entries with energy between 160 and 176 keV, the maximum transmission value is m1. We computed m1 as 7.86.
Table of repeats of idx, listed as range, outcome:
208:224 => 8.05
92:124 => 8.35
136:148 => 7.71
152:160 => 7.53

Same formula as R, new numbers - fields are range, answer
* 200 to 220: 7.71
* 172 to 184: 7.86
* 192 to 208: 7.55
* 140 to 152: 7.38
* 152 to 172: 7.61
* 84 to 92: 7.08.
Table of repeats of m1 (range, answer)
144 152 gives 7.56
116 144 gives 8.66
